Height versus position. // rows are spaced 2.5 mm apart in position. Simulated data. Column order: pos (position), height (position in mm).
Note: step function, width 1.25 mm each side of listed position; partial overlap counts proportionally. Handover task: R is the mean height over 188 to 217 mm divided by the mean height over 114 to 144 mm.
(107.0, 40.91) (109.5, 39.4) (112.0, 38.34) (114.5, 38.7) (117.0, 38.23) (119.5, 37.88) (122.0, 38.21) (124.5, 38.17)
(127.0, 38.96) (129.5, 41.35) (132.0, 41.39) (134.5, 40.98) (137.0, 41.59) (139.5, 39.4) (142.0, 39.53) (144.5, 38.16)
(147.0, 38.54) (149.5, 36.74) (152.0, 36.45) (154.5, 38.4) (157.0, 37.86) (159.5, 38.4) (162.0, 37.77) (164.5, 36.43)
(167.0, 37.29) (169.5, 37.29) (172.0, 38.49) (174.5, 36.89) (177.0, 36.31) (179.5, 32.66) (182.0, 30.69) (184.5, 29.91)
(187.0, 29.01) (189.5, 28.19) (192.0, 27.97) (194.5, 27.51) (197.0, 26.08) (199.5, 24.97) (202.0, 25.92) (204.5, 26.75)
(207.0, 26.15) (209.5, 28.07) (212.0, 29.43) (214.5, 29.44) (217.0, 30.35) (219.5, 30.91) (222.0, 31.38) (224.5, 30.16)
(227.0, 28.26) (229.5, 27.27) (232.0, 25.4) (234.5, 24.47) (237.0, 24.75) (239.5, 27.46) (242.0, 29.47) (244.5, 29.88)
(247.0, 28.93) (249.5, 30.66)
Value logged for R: 0.69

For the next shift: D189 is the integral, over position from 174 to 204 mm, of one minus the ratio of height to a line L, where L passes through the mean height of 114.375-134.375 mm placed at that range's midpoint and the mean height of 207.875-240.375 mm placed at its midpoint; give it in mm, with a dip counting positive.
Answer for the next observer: 2.6 mm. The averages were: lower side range 39.2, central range 29.4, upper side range 28.2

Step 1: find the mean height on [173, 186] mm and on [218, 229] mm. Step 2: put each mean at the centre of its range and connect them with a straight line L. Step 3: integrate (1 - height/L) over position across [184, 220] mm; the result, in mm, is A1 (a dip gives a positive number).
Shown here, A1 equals 4.1 mm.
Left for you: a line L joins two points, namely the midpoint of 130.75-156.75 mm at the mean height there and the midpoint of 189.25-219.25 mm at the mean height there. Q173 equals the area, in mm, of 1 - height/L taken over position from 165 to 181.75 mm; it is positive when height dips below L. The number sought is -1.32 mm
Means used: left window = 39.1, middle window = 36.1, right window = 27.7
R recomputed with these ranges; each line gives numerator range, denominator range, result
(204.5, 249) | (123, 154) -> 0.72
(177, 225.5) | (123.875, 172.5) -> 0.75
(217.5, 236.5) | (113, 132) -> 0.72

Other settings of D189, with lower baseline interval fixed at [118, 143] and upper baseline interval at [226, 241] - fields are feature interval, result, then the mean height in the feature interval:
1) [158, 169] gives -0.6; 37.5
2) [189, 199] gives 1.4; 27.2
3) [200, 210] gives 1.2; 26.5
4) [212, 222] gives -0.7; 30.3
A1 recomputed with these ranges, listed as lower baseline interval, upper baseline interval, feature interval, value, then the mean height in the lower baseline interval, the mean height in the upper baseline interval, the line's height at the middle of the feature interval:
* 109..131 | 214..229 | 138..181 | -2.5 mm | 38.8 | 30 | 35.4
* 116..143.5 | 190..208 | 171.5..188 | -1.6 mm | 39.6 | 26.6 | 30.2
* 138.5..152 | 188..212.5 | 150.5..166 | -0.8 mm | 38.3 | 27.1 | 35.6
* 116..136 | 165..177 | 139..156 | 0.1 mm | 39.4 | 37.3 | 38.4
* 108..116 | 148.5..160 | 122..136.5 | -0.7 mm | 38.9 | 37.5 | 38.3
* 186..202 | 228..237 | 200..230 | -2.6 mm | 27.2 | 25.7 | 26.3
